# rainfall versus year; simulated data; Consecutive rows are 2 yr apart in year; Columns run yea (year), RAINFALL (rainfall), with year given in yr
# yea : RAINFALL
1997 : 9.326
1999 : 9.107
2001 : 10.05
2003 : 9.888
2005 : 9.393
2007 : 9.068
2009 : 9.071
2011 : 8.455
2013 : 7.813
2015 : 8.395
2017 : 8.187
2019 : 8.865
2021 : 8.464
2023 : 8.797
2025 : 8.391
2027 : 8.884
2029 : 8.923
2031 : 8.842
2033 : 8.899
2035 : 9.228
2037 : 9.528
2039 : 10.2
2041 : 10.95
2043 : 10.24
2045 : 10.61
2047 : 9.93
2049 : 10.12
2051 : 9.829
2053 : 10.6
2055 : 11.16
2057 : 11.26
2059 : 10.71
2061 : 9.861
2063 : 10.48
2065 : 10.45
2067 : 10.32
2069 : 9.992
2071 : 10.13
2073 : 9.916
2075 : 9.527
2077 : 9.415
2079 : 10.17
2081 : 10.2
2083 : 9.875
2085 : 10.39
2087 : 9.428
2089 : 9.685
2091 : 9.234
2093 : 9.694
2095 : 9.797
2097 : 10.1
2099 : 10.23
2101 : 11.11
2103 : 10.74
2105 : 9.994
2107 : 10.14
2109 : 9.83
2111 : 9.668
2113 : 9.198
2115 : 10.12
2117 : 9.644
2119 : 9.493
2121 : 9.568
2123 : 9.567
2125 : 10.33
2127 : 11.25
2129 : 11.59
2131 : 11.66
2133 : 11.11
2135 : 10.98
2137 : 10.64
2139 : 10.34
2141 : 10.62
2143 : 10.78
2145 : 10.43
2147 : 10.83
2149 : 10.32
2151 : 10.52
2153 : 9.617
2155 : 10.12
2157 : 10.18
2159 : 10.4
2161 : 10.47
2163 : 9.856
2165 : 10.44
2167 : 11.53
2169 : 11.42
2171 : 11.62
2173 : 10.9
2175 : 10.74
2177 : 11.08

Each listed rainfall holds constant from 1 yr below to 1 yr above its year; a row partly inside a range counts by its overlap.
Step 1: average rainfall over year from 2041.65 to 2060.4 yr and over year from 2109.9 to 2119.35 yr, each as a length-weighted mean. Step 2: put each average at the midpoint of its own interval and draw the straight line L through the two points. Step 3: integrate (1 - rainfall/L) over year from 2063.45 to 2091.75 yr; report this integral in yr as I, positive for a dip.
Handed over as 0.6 yr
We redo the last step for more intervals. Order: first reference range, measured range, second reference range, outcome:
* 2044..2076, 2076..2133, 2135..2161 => 1.5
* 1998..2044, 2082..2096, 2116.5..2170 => 0.2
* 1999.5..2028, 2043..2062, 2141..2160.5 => -2.4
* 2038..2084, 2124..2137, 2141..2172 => -0.8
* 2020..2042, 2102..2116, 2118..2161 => 0.2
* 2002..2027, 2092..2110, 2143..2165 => -0.9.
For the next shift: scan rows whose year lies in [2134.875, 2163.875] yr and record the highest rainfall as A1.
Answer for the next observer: 10.98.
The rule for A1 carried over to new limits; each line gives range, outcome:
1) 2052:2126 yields 11.26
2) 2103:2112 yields 10.74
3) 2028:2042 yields 10.95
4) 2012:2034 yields 8.923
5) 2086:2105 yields 11.11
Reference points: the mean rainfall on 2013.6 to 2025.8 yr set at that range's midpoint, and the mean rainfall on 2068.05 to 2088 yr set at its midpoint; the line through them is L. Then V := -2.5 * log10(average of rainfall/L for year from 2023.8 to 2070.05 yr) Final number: -0.09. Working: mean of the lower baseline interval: 8.5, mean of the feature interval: 9.97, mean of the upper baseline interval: 9.9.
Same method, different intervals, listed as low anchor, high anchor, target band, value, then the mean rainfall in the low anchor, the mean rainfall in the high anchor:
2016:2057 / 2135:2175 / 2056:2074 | -0.06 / 9.57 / 10.6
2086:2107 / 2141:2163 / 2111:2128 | 0.03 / 10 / 10.4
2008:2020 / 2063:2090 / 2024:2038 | -0.01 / 8.46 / 9.98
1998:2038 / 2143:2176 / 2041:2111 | -0.06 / 8.91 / 10.6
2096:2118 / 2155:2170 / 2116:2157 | -0.01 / 10.1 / 10.6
